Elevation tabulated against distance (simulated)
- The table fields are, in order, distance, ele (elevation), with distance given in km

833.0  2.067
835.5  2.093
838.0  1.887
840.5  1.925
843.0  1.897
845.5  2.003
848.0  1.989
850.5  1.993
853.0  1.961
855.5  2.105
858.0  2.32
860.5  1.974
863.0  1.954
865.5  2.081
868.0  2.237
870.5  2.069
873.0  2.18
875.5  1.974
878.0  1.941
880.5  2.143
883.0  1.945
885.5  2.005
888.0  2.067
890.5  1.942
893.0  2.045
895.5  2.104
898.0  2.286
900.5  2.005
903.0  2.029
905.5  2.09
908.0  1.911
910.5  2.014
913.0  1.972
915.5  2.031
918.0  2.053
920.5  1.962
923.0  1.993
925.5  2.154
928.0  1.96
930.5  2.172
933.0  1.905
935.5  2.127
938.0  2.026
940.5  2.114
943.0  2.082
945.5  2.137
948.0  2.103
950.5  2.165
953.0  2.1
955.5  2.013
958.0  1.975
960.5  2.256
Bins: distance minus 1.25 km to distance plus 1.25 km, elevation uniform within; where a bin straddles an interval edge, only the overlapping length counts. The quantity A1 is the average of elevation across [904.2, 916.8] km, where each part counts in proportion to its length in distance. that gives 2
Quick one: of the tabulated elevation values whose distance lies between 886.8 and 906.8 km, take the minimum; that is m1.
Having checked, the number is 1.942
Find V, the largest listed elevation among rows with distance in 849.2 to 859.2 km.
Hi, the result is 2.32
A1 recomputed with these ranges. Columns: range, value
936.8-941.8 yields 2.07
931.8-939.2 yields 2.02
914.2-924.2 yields 2.01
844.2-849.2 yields 2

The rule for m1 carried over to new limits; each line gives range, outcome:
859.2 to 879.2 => 1.941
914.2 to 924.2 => 1.962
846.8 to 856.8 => 1.961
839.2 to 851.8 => 1.897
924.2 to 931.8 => 1.96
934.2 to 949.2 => 2.026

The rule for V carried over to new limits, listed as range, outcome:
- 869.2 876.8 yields 2.18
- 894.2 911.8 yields 2.286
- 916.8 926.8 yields 2.154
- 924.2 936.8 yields 2.172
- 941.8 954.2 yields 2.165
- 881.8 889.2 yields 2.067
